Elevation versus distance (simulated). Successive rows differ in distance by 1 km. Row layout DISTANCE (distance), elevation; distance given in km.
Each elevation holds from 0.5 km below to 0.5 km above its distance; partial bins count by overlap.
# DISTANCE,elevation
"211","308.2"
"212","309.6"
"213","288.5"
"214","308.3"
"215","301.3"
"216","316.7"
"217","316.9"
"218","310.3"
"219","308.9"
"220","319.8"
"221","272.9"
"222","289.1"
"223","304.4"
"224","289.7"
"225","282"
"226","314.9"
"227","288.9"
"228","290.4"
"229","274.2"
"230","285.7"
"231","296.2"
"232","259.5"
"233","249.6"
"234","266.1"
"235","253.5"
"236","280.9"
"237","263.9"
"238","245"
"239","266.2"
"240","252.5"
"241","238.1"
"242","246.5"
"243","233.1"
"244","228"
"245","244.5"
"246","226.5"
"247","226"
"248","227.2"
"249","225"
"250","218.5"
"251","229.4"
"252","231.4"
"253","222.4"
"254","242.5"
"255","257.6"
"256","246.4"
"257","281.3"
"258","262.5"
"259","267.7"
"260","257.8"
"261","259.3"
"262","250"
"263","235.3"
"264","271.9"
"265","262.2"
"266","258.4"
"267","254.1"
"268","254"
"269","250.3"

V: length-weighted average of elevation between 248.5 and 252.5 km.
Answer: 226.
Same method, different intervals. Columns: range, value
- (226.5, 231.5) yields 287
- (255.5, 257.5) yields 264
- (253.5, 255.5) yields 250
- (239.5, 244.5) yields 240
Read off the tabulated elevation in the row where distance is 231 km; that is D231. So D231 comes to 296.2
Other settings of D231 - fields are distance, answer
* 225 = 282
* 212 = 309.6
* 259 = 267.7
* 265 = 262.2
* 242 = 246.5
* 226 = 314.9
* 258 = 262.5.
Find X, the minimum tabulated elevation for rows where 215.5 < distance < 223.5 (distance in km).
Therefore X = 272.9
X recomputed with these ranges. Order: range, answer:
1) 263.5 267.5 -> 254.1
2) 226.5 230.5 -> 274.2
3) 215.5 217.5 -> 316.7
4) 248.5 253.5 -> 218.5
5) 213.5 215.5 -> 301.3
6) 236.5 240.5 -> 245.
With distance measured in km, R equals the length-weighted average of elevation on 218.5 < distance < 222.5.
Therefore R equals 298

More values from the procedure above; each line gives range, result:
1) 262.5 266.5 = 257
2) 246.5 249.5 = 226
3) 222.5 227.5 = 296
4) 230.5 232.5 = 278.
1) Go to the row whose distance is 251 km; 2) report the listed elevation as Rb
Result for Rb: 229.4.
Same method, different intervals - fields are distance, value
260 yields 257.8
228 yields 290.4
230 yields 285.7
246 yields 226.5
